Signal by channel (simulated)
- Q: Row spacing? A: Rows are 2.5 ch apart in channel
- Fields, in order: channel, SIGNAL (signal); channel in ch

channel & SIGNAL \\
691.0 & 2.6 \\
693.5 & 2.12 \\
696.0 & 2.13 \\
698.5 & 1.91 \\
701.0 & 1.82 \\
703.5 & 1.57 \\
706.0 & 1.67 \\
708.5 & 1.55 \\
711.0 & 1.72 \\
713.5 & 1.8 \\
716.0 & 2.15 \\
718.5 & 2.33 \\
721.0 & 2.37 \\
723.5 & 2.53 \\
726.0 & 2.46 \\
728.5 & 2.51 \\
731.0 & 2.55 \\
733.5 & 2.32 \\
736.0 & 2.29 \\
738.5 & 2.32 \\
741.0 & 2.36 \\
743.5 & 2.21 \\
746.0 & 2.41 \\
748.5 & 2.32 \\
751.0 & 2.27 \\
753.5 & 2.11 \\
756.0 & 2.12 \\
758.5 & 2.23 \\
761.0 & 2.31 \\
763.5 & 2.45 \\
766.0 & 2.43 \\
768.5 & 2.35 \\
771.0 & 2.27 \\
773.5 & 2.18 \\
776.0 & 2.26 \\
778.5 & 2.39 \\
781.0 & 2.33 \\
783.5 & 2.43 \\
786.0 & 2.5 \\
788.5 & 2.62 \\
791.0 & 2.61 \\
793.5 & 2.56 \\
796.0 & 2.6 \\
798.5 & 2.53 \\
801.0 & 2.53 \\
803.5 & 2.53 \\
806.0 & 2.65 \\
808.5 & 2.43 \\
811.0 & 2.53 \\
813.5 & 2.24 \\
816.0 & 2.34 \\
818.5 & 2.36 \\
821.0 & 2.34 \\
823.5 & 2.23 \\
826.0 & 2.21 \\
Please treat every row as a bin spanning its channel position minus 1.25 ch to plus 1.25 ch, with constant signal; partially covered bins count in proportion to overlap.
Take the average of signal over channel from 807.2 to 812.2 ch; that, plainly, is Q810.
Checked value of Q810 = 2.48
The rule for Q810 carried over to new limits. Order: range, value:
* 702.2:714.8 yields 1.66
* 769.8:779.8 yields 2.28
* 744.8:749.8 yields 2.36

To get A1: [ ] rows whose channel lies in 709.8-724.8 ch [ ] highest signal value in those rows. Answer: 2.53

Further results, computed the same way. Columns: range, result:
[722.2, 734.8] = 2.55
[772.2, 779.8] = 2.39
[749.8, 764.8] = 2.45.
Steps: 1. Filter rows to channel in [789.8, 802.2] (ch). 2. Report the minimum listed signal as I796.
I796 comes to 2.53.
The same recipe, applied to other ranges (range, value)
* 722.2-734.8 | 2.32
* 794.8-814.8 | 2.24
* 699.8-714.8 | 1.55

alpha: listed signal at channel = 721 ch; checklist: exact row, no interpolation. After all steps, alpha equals 2.37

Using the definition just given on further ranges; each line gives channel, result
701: 1.82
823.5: 2.23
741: 2.36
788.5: 2.62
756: 2.12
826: 2.21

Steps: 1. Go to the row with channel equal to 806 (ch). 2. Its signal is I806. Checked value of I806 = 2.65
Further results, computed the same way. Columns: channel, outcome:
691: 2.6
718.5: 2.33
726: 2.46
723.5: 2.53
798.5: 2.53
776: 2.26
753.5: 2.11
